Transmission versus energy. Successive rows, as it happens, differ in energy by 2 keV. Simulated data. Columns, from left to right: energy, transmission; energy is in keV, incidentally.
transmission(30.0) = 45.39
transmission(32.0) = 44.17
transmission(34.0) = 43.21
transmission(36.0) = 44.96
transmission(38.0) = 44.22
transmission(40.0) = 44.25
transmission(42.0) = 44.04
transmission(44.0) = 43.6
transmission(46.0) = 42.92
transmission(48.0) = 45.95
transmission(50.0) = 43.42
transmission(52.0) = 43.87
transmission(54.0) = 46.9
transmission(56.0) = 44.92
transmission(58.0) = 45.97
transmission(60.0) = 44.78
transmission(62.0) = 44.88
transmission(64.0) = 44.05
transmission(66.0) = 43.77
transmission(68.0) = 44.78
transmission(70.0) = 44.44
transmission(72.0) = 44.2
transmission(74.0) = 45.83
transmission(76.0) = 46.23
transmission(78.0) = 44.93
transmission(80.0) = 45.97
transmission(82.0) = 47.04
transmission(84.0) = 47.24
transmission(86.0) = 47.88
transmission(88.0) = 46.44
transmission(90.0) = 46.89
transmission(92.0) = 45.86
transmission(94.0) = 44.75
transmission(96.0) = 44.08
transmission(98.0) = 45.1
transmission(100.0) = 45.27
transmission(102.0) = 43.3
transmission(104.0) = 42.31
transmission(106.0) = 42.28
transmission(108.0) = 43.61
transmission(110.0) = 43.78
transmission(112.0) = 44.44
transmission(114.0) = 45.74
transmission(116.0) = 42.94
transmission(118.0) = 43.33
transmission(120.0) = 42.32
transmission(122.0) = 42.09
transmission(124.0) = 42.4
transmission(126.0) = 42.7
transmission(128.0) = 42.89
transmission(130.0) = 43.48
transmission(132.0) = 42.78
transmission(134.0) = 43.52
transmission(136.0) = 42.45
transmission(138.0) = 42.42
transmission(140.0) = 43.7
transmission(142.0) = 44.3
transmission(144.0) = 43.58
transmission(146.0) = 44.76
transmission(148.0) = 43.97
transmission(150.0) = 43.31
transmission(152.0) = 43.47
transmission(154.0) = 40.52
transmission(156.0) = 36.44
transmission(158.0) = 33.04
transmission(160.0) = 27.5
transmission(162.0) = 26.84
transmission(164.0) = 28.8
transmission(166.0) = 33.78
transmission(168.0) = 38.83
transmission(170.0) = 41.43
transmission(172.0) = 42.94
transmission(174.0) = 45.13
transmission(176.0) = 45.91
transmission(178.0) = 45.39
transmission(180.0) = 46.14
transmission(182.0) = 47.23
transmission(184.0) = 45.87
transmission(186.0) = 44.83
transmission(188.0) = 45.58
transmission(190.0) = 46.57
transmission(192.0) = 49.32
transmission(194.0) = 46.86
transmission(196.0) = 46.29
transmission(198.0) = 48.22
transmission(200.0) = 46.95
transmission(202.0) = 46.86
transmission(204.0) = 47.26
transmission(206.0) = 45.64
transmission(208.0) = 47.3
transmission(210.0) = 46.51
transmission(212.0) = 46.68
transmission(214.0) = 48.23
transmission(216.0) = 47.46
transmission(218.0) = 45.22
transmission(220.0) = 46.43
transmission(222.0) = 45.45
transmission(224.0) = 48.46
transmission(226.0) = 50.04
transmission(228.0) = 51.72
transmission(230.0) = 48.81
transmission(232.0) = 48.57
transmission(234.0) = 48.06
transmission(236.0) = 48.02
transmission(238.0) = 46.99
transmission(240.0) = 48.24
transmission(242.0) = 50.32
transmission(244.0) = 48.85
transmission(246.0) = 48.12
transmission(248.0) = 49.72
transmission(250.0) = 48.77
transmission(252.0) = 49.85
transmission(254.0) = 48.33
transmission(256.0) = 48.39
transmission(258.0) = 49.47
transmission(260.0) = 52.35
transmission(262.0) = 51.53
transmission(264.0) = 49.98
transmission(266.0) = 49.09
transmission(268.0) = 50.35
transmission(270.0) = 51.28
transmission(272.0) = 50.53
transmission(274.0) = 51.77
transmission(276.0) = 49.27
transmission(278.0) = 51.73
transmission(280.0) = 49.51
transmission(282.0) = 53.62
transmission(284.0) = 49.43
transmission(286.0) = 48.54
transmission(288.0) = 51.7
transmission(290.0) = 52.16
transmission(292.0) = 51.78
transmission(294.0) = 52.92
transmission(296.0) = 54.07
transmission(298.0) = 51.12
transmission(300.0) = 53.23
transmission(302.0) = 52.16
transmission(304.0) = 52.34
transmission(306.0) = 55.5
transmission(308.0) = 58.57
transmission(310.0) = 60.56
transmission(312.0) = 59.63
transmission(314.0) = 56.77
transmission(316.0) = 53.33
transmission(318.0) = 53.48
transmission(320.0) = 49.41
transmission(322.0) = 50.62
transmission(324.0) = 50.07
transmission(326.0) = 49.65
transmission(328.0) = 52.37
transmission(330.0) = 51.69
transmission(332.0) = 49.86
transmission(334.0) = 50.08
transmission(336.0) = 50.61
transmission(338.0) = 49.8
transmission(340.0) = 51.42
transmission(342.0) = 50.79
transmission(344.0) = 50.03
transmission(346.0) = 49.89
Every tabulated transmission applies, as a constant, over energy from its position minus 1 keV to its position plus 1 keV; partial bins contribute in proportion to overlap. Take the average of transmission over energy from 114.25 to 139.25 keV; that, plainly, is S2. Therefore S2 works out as 42.9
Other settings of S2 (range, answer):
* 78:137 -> 44.2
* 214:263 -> 48.7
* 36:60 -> 44.6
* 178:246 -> 47.4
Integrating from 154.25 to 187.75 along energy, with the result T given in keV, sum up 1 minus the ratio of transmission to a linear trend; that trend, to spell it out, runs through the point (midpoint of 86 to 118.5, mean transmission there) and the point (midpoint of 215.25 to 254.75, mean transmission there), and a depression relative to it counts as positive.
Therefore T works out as 5.0 keV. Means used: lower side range 44.5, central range 39.5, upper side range 48.4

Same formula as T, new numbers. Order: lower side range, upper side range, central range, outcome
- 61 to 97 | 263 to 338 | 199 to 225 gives 1.4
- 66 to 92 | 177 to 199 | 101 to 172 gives 8.1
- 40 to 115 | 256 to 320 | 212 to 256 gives 1.9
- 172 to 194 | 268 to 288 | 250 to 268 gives 0.0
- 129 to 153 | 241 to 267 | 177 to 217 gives -0.2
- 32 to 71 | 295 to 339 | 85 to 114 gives 0.8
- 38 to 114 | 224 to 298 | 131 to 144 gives 0.9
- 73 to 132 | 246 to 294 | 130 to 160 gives 2.9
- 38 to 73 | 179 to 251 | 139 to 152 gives 0.7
